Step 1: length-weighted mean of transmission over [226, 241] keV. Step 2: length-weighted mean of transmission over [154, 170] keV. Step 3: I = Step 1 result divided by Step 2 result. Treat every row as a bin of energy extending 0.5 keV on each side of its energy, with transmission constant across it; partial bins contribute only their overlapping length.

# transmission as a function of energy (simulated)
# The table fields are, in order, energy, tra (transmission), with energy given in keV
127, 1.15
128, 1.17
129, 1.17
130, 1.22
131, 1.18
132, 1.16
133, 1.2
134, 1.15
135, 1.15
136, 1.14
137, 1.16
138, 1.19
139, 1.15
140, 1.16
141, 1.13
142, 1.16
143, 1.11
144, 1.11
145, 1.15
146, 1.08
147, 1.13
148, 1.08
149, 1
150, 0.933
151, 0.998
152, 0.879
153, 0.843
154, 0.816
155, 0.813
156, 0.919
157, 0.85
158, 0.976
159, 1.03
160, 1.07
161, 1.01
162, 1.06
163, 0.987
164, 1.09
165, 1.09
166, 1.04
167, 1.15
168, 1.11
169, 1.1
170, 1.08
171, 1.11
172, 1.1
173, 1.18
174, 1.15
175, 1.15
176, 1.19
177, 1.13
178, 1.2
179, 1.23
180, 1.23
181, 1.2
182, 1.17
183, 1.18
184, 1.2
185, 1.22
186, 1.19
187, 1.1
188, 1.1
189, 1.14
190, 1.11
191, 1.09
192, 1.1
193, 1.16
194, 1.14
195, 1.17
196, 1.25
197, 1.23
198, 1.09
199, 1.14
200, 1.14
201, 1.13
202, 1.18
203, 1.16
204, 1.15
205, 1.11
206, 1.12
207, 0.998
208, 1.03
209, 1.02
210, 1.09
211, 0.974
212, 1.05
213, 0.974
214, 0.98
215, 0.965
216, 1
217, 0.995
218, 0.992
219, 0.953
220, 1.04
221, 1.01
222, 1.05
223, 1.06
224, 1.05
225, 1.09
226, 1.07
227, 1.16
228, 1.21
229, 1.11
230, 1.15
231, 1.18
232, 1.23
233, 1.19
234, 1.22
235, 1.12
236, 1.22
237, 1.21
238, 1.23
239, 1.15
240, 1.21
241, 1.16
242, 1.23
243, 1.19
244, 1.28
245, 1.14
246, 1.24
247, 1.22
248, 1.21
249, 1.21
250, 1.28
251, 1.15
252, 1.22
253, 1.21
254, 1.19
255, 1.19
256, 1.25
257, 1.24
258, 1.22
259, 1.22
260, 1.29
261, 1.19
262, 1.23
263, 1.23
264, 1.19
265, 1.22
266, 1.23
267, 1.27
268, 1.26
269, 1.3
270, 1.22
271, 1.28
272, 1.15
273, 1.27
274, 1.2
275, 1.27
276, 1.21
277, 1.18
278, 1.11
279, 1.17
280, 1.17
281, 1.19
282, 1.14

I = 1.16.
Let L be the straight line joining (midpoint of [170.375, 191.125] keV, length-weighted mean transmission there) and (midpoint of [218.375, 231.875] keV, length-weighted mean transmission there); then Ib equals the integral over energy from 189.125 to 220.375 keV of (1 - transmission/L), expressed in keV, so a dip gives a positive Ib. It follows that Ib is 1.1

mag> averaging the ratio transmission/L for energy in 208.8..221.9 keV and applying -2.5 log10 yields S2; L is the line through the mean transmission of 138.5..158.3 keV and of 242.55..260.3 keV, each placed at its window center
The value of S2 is 0.14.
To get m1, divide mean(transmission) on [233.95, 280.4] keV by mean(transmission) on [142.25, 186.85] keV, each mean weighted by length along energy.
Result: 1.13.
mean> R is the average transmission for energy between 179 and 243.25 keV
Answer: 1.12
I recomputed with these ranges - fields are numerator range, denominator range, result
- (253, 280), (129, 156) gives 1.13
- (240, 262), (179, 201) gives 1.05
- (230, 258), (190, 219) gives 1.11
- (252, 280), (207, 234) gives 1.15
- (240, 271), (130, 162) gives 1.16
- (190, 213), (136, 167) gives 1.07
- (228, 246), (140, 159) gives 1.19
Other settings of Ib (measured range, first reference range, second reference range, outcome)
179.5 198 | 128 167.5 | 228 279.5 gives -0.7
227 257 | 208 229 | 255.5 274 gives -1.6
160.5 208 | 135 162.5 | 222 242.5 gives -2.0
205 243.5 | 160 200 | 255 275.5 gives 3.0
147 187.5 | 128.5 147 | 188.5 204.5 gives 2.8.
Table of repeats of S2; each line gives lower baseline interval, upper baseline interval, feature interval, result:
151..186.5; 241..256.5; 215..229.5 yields 0.112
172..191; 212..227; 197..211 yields -0.023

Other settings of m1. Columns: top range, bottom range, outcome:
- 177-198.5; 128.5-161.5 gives 1.10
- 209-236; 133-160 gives 1.03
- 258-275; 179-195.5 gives 1.07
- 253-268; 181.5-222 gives 1.12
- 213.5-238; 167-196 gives 0.95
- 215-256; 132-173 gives 1.08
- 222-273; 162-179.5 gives 1.07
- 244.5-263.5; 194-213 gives 1.10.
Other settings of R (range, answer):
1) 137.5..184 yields 1.08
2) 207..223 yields 1.01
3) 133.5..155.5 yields 1.06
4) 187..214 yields 1.11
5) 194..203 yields 1.16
